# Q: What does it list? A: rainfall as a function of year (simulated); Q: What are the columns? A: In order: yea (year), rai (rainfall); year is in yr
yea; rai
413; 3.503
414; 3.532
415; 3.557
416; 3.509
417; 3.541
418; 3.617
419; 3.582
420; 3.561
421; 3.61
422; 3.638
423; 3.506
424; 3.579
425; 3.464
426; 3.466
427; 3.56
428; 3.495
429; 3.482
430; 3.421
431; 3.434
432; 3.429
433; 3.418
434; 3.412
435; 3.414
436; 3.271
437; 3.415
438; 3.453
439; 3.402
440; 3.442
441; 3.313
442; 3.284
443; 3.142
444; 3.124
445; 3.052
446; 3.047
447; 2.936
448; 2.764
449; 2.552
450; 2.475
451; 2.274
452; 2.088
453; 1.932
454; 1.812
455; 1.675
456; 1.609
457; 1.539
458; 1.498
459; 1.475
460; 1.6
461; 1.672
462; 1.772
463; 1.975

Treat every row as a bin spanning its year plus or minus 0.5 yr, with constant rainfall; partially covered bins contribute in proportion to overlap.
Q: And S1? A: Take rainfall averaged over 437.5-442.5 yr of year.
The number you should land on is 3.38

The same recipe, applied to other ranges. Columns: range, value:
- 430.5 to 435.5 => 3.42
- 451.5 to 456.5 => 1.82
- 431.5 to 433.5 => 3.42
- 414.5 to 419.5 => 3.56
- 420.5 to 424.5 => 3.58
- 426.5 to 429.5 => 3.51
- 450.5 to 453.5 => 2.1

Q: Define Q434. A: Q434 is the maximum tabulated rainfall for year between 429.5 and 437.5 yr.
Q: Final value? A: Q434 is 3.434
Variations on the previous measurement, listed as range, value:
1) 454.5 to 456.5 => 1.675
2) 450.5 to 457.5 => 2.274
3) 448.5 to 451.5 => 2.552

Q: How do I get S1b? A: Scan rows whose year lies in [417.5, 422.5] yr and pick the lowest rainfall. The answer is 3.561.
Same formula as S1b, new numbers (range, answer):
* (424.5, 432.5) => 3.421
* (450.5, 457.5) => 1.539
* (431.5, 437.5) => 3.271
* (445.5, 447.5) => 2.936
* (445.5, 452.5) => 2.088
